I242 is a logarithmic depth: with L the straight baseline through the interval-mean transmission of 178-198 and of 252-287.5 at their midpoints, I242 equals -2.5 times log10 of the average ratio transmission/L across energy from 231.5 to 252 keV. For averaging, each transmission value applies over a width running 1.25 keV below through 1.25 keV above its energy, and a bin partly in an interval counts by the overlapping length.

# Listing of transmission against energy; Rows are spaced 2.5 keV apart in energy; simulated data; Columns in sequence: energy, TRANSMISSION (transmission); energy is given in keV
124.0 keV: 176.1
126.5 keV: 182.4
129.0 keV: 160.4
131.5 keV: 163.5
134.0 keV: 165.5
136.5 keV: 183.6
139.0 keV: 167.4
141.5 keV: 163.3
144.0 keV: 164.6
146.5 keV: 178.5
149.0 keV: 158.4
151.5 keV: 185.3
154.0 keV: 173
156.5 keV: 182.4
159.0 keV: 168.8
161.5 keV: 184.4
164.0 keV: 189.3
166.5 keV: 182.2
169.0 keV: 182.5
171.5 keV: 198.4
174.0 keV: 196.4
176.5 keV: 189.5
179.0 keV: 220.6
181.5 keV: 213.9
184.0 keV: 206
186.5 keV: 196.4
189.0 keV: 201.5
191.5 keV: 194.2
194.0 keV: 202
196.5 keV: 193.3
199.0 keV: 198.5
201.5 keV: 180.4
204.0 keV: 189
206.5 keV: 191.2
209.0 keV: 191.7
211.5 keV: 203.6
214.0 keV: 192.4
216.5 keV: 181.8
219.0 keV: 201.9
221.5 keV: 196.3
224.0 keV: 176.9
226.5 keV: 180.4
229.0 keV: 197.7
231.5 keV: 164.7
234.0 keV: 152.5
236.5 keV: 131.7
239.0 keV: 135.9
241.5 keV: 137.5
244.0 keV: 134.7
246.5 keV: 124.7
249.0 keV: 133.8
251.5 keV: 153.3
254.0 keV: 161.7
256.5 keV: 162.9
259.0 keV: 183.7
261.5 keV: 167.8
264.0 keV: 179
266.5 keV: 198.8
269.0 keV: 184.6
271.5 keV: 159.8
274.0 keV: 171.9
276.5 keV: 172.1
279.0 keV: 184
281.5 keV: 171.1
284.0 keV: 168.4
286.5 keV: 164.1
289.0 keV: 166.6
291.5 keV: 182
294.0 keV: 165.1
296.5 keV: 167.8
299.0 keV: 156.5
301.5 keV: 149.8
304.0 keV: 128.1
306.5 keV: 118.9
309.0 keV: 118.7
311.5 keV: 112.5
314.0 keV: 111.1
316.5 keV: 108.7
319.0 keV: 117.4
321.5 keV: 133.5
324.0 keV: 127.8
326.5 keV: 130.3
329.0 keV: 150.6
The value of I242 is 0.30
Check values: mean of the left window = 203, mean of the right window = 173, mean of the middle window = 139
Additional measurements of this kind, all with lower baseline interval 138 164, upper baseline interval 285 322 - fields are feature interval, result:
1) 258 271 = -0.215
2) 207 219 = -0.205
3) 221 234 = -0.146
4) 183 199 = -0.204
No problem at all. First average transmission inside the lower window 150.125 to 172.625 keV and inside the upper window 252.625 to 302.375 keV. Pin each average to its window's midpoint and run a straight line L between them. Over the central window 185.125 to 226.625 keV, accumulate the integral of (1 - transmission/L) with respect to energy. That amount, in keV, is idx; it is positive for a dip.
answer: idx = -3.4 keV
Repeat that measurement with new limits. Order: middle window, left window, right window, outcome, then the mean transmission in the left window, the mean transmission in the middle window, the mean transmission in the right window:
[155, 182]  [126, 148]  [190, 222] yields -1.5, 169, 191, 194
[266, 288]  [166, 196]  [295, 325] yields -4.0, 199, 174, 130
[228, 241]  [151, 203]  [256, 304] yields 1.8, 192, 155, 170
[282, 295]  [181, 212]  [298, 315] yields -2.8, 196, 169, 128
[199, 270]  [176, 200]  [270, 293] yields 5.8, 202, 172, 171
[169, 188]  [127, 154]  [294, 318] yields -4.8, 170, 202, 132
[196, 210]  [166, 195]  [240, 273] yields -0.2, 199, 191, 160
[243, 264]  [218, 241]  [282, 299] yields 1.8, 169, 155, 168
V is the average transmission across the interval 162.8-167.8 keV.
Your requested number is 186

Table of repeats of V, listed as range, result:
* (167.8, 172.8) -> 191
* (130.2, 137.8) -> 171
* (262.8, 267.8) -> 189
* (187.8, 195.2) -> 199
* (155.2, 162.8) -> 179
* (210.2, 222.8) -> 195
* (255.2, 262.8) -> 171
